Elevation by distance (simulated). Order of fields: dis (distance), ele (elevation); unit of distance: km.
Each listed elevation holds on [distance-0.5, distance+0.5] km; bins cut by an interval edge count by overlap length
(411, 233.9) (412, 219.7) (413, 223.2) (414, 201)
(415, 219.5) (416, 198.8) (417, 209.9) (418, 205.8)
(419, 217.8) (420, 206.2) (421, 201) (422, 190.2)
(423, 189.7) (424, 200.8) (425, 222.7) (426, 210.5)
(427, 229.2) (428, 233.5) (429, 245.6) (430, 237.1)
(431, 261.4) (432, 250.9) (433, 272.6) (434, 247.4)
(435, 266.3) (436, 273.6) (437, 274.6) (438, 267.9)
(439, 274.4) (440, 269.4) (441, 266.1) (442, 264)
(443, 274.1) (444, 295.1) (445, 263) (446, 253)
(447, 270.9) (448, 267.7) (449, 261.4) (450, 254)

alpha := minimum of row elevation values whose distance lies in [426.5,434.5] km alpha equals 229.2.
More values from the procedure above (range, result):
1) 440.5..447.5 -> 253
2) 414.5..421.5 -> 198.8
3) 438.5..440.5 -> 269.4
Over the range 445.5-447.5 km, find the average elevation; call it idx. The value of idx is 262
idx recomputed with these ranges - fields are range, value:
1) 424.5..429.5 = 228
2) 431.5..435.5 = 259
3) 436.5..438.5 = 271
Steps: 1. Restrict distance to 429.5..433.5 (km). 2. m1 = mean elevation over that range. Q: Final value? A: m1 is 256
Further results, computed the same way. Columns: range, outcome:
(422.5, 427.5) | 211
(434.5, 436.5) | 270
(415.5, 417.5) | 204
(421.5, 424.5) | 194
